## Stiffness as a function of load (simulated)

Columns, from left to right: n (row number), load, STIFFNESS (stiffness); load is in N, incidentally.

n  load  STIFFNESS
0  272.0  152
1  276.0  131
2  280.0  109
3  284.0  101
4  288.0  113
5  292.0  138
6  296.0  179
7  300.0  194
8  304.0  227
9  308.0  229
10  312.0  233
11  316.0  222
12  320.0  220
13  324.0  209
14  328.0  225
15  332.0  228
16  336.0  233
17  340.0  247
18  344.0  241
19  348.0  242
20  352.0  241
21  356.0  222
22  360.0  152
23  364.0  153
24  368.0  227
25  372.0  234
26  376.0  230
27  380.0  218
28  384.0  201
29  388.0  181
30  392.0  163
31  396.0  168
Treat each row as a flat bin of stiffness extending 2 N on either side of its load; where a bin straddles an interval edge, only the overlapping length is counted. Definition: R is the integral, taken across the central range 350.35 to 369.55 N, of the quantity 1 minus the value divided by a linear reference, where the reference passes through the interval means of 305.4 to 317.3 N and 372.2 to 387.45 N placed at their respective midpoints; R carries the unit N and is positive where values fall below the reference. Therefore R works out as 1.88 N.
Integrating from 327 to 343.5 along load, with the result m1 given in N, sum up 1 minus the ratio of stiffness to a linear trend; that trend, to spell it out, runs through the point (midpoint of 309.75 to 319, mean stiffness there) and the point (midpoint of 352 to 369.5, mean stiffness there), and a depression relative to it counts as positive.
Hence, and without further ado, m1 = -1.8 N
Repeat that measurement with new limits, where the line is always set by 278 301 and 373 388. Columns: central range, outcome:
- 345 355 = -2.79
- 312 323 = -4.28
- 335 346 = -3.79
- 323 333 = -3.09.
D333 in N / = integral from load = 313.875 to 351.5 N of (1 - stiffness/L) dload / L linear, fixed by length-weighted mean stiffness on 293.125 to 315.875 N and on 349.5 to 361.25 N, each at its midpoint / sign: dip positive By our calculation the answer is -3.58 N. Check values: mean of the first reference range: 210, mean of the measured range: 230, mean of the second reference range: 210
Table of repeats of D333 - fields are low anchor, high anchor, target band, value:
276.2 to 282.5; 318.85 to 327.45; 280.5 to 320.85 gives -3.66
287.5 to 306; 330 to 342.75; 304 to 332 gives -2.28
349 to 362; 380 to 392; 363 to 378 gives -1.18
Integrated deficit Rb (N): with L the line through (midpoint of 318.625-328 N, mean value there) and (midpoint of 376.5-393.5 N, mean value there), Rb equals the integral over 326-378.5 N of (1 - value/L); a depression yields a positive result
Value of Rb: -3.7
